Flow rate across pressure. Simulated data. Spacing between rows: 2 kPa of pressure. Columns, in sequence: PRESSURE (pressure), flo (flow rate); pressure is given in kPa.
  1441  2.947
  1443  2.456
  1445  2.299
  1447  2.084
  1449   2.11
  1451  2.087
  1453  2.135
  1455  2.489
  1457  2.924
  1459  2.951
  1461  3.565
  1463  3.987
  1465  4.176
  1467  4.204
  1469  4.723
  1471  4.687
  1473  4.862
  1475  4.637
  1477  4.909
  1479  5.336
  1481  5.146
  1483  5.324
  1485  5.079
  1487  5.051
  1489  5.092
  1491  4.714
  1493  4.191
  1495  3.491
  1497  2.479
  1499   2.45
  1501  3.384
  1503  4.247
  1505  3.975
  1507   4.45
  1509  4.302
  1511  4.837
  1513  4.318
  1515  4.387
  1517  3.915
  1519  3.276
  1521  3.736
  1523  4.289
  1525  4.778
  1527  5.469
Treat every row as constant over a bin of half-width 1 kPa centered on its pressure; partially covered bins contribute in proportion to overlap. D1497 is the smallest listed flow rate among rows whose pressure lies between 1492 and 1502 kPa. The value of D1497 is 2.45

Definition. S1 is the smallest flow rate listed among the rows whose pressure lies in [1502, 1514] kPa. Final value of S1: 3.975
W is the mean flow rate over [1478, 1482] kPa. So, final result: 5.24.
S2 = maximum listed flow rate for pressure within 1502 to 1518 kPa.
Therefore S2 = 4.837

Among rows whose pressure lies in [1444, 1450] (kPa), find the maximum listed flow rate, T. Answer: 2.299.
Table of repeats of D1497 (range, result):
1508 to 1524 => 3.276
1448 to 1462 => 2.087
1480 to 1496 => 3.491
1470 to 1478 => 4.637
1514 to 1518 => 3.915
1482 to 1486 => 5.079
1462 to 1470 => 3.987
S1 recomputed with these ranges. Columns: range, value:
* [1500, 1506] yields 3.384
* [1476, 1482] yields 4.909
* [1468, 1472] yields 4.687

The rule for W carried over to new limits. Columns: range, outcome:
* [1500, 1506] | 3.87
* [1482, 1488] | 5.15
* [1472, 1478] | 4.8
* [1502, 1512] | 4.36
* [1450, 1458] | 2.41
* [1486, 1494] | 4.76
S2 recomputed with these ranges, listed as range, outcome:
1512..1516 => 4.387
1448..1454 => 2.135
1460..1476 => 4.862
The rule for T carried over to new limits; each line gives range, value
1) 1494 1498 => 3.491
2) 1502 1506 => 4.247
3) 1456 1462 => 3.565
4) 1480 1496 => 5.324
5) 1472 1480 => 5.336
